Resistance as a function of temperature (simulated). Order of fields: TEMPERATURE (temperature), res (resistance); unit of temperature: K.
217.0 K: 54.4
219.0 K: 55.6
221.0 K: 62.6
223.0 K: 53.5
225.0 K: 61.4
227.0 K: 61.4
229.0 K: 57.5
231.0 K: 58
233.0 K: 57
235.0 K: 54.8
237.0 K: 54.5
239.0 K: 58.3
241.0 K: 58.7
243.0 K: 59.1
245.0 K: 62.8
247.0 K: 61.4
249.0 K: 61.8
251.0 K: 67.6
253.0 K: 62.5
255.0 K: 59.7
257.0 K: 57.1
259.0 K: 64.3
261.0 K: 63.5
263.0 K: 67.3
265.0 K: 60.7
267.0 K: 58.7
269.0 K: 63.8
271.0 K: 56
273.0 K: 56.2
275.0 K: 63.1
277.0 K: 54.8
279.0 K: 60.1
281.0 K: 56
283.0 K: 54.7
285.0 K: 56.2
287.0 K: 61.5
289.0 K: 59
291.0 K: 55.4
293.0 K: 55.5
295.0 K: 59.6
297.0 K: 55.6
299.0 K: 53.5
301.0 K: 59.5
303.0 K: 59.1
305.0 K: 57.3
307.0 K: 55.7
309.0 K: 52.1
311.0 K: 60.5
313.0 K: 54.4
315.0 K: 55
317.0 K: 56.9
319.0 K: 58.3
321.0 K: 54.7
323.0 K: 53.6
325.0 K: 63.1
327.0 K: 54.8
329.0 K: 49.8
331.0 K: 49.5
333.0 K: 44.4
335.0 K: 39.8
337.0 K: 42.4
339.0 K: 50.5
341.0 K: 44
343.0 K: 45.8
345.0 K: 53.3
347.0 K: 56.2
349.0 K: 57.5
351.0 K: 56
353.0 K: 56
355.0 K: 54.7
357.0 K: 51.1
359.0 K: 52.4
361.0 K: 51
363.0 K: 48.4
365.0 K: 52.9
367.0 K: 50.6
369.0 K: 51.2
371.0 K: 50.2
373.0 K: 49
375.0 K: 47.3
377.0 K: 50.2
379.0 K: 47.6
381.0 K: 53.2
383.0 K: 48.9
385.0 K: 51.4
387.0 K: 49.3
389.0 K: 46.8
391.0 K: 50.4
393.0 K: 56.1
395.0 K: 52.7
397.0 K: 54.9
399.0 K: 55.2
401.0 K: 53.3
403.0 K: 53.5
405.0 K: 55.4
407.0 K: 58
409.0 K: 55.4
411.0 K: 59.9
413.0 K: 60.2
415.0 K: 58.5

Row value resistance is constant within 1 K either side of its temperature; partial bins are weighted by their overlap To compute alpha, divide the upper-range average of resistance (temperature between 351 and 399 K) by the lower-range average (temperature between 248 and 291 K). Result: 0.9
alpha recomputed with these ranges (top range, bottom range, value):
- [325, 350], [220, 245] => 0.85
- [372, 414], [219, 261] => 0.88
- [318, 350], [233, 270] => 0.84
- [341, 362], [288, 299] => 0.93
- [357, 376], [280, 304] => 0.88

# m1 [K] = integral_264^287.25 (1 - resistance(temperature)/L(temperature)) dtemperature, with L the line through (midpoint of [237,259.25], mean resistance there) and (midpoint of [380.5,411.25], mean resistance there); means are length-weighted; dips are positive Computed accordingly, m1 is 0.4 K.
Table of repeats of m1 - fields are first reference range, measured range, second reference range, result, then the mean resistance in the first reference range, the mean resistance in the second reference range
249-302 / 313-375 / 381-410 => 4.41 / 59.4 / 53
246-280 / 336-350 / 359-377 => 0.74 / 61.1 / 50.2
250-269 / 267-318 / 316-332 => 1.20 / 62.5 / 55.1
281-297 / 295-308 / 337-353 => -0.24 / 57.2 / 51.6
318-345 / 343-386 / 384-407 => -0.15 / 50.2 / 52.9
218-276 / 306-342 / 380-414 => 2.94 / 60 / 53.8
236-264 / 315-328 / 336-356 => -0.63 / 61.3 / 51.6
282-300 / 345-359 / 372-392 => -0.83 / 56.8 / 49.4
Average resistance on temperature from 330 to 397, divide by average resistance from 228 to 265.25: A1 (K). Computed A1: 0.8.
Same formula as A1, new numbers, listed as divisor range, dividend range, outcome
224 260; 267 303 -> 0.96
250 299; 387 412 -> 0.91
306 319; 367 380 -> 0.88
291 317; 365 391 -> 0.88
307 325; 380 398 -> 0.92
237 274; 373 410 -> 0.86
